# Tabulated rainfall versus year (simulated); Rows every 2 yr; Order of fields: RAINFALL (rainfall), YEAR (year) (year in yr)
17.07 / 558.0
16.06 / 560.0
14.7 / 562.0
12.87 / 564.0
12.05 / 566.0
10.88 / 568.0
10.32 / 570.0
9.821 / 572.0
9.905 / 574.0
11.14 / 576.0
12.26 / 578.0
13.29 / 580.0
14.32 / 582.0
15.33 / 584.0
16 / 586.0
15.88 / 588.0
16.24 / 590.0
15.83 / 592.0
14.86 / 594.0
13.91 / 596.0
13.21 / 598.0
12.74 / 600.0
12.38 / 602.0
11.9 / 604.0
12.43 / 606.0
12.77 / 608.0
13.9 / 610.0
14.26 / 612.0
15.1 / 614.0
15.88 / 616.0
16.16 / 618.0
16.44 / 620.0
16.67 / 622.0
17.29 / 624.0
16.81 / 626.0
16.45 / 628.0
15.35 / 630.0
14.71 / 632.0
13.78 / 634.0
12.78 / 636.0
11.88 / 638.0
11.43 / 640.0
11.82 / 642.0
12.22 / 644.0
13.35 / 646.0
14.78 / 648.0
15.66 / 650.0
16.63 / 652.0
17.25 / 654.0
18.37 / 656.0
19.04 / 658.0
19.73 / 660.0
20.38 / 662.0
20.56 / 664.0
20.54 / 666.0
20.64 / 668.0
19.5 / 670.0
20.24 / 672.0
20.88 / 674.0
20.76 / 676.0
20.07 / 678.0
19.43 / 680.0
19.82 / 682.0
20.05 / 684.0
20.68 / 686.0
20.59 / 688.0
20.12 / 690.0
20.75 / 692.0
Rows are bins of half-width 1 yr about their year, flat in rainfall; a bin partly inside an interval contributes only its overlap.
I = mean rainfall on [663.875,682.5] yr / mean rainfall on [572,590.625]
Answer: 1.49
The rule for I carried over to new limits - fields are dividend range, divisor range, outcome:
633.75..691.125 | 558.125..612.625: 1.33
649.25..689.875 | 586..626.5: 1.33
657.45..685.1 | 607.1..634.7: 1.31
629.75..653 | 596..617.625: 1.01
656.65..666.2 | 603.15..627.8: 1.33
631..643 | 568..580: 1.17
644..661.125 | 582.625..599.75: 1.10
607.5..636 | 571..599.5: 1.12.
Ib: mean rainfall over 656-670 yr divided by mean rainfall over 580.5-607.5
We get 1.41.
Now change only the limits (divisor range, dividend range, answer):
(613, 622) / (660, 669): 1.28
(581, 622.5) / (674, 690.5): 1.39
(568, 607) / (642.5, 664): 1.27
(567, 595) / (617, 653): 1.10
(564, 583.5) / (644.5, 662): 1.44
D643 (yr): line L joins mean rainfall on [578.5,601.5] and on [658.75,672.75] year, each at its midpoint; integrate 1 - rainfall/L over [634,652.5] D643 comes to 5.22 yr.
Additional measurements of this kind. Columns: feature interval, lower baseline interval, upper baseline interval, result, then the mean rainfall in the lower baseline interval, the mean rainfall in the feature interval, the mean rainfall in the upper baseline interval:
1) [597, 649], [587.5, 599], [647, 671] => 7.7 yr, 14.9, 14.1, 18.6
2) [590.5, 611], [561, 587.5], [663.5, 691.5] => 1.5 yr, 12.6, 13.5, 20.3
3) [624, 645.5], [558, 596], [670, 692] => 4.2 yr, 13.5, 13.9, 20.3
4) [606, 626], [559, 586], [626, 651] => -2.8 yr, 12.7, 15.3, 13.8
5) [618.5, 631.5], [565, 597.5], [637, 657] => -2.3 yr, 13.3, 16.4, 14.3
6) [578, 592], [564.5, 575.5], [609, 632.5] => -3.2 yr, 10.7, 15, 15.8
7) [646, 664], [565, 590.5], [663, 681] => 1.3 yr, 12.8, 17.6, 20.3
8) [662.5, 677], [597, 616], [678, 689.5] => -1.2 yr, 13.3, 20.4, 20.1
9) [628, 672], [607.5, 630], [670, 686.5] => 4.5 yr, 15.7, 16.3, 20.2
